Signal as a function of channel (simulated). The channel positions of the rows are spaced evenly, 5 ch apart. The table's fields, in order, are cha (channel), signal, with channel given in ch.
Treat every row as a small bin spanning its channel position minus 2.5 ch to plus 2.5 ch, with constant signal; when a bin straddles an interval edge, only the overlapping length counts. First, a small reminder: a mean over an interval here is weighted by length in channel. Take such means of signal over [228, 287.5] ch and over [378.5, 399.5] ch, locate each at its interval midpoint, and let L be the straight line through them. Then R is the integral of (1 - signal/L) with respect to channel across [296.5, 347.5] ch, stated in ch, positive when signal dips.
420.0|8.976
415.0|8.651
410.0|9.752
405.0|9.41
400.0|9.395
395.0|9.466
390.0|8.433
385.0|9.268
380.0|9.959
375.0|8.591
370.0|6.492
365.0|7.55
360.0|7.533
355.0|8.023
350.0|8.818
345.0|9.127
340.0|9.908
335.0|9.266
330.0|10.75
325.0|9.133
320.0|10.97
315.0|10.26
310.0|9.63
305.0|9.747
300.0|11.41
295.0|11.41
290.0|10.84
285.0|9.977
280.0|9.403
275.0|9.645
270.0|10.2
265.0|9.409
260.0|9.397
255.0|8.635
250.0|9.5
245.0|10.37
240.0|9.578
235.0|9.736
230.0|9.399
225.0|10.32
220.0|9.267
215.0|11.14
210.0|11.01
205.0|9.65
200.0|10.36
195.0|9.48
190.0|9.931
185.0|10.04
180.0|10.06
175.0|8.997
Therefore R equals -3.3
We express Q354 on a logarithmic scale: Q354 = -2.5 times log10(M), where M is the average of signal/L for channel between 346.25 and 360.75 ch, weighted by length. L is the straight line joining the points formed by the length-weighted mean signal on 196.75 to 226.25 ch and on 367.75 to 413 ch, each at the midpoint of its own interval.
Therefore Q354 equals 0.120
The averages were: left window 10.3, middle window 8.28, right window 8.98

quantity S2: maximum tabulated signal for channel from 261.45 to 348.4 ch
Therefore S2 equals 11.41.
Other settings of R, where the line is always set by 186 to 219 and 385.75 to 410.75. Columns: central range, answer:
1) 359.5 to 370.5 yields 2.53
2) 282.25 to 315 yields -2.47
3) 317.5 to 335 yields -0.97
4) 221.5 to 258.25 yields 1.44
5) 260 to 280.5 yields 0.46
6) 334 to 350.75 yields 0.35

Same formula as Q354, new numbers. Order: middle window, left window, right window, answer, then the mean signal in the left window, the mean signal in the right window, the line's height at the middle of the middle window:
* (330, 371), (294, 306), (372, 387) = 0.15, 10.9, 9.18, 9.82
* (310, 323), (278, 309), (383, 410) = -0.02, 10.4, 9.24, 10.2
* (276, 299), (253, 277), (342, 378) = -0.14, 9.47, 8.07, 9.14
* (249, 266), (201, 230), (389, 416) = 0.09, 10.2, 9.26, 9.99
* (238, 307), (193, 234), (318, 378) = -0.05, 10.1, 8.84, 9.53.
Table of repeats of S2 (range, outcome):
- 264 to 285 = 10.2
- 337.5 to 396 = 9.959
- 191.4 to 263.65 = 11.14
